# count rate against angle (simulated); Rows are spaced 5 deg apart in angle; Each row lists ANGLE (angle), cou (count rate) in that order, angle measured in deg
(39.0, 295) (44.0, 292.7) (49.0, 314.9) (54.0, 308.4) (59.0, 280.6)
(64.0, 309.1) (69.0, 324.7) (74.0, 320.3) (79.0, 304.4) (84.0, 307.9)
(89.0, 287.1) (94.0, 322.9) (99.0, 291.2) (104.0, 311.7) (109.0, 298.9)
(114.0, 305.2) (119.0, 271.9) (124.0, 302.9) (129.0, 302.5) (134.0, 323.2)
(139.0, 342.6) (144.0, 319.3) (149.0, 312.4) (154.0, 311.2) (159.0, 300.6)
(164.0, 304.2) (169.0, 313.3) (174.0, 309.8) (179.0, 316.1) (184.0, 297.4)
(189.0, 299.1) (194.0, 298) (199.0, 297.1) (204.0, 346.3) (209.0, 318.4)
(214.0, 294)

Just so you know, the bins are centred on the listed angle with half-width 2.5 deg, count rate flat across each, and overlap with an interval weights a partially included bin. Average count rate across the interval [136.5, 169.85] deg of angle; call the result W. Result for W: 315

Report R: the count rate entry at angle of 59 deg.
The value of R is 280.6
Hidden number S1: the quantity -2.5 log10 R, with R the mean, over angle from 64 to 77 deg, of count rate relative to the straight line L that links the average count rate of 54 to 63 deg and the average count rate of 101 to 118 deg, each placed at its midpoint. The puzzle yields -0.09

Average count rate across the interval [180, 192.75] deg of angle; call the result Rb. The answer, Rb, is 300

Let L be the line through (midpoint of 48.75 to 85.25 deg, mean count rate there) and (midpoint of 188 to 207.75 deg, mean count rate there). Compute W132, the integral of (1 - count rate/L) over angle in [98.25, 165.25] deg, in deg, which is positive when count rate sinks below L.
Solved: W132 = 0.5 deg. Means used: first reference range 308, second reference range 311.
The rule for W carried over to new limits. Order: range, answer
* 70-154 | 308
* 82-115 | 303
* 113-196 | 308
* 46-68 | 304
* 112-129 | 294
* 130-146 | 326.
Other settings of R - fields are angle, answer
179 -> 316.1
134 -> 323.2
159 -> 300.6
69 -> 324.7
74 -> 320.3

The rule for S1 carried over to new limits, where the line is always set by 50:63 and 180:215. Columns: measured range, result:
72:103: -0.02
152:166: 0.00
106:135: 0.01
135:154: -0.06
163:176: -0.01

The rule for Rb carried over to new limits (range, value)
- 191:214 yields 312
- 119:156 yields 313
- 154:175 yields 307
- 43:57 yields 306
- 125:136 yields 311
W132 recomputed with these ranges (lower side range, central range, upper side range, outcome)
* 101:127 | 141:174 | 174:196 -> -1.01 deg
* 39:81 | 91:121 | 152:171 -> 0.59 deg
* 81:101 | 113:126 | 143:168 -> 0.59 deg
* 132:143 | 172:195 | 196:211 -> 1.36 deg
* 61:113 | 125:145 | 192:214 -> -0.70 deg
